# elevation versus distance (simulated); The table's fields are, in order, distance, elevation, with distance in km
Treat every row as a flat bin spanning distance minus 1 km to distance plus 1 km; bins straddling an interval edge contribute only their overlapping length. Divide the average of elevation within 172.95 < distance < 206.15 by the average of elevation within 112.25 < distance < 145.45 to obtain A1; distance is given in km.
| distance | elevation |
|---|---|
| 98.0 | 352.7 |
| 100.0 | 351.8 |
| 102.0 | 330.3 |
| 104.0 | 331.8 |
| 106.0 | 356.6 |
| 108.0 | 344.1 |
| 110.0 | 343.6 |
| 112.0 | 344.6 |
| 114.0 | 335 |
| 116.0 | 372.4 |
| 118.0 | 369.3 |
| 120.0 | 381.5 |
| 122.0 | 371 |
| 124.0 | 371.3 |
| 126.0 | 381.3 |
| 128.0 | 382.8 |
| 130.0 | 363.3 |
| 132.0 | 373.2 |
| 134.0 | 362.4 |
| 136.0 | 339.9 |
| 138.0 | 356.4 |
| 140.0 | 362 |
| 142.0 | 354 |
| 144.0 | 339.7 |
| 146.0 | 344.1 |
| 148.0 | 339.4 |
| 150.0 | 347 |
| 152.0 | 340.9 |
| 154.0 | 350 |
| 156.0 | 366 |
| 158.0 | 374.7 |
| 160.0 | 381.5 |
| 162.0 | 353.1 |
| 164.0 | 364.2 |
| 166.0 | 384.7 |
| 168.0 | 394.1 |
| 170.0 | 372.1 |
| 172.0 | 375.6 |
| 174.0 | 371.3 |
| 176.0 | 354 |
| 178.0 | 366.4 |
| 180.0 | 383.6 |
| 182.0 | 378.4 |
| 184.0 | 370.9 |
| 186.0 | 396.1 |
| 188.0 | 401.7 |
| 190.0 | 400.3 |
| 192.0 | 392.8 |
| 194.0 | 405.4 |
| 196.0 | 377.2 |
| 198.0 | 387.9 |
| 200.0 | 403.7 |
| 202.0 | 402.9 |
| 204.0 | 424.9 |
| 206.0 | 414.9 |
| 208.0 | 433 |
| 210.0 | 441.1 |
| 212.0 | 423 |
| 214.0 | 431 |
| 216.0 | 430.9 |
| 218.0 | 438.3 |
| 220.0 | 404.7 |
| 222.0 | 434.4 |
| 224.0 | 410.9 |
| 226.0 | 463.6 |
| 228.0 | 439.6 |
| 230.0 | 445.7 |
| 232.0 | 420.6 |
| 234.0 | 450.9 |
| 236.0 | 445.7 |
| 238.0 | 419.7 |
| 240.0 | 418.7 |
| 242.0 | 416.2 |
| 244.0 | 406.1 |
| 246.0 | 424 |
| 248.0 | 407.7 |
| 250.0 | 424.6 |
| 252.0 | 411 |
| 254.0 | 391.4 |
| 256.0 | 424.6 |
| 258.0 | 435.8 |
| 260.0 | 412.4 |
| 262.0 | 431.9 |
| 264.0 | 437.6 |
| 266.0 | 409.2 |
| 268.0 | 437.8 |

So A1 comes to 1.07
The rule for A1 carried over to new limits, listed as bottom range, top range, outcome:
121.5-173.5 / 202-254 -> 1.17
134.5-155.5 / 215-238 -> 1.25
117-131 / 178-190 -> 1.03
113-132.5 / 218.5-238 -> 1.17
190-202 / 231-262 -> 1.07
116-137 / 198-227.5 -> 1.15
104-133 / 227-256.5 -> 1.17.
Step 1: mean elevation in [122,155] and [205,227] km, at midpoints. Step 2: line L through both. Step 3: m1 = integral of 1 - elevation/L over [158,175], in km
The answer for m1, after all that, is 0.4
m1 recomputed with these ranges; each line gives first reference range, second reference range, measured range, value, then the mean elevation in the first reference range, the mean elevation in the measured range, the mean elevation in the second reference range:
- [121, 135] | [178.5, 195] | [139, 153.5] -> 1.19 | 372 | 347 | 390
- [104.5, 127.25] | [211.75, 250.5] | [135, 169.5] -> 2.11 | 361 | 359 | 428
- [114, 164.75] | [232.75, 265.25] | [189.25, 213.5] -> -0.84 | 361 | 409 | 422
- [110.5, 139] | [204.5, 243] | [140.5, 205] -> 3.54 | 364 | 375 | 431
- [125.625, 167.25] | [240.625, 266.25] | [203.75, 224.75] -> -1.56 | 360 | 426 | 418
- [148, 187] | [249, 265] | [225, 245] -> -1.20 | 369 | 433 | 421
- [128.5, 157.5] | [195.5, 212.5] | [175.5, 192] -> 0.43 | 354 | 383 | 413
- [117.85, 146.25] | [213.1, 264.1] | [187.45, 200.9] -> 0.16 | 364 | 395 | 426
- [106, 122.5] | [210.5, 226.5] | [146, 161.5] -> 1.14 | 357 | 356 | 429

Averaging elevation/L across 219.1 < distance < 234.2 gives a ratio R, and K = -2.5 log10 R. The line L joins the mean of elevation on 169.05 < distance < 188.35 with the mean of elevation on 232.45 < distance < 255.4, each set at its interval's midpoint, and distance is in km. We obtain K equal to -0.06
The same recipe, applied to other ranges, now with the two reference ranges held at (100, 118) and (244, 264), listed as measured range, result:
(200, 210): -0.07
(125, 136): -0.04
